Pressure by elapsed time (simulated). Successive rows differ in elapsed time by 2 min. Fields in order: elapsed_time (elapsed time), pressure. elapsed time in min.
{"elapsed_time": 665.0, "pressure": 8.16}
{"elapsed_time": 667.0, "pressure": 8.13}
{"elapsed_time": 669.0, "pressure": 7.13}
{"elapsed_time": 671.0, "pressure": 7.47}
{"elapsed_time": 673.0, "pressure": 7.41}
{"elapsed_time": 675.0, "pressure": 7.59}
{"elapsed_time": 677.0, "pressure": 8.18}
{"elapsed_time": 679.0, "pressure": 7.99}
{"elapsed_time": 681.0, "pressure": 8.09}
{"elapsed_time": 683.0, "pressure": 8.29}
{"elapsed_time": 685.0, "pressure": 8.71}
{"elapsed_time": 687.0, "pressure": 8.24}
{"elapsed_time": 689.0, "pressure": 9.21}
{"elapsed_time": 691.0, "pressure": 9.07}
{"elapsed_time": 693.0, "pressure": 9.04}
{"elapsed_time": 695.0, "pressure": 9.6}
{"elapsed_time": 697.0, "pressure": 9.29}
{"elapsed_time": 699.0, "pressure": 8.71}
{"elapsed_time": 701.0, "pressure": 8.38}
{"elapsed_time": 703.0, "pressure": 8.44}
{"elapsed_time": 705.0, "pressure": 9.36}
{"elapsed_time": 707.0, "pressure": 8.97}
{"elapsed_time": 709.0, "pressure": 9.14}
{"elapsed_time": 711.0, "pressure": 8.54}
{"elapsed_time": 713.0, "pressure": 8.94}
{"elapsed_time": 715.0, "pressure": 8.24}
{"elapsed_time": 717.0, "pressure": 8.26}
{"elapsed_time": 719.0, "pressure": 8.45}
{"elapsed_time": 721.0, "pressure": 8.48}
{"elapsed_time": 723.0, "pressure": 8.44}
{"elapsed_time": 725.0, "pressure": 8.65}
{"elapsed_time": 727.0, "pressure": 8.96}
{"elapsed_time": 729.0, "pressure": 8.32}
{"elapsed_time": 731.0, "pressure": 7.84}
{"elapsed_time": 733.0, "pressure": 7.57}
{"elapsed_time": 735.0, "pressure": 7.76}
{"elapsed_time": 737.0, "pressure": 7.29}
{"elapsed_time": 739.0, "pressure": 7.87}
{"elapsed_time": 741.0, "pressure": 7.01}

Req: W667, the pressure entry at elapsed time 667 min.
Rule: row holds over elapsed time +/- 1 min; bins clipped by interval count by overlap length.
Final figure 8.13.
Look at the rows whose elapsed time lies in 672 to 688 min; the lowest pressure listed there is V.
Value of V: 7.41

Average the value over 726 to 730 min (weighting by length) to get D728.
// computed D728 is 8.64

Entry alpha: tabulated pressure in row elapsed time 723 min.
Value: 8.44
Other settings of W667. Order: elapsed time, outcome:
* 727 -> 8.96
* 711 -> 8.54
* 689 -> 9.21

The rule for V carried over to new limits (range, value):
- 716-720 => 8.26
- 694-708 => 8.38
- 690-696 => 9.04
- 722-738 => 7.29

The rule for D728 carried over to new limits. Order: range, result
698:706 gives 8.72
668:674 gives 7.34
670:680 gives 7.73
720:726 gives 8.52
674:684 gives 8.03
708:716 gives 8.71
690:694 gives 9.05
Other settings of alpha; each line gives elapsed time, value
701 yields 8.38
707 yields 8.97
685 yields 8.71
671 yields 7.47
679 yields 7.99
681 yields 8.09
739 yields 7.87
